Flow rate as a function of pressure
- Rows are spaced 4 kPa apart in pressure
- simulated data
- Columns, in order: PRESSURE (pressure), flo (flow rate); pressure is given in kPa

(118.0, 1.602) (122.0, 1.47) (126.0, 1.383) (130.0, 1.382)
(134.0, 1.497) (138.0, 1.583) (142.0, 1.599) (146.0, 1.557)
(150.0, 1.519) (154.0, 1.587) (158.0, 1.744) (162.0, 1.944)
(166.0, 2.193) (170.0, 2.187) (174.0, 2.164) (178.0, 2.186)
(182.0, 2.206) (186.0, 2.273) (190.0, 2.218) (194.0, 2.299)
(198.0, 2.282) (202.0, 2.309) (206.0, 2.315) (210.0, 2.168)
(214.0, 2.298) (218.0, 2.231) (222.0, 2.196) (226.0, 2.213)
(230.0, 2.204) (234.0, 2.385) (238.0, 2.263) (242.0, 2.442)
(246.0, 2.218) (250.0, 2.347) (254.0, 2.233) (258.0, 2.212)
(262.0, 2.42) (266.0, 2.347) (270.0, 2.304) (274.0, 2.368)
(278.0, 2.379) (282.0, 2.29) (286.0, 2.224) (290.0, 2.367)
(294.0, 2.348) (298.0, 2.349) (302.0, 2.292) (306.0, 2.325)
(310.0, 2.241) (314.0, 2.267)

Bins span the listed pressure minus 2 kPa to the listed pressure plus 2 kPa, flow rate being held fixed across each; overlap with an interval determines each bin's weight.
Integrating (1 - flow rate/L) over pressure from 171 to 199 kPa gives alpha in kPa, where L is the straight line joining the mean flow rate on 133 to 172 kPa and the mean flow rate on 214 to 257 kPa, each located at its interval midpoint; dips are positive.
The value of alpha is -4.0 kPa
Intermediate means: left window 1.75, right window 2.27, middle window 2.23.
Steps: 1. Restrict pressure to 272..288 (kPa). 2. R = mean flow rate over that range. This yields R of 2.32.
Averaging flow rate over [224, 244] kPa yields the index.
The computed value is 2.3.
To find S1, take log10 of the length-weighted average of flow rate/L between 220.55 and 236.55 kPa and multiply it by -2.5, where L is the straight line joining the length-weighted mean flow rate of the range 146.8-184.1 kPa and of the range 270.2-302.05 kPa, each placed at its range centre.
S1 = -0.05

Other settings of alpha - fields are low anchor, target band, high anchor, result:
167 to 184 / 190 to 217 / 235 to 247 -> -0.3 kPa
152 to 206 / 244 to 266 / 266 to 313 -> -0.3 kPa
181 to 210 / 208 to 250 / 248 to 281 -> 0.5 kPa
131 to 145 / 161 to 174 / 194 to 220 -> -1.9 kPa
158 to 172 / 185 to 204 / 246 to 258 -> -1.3 kPa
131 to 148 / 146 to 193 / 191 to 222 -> -3.3 kPa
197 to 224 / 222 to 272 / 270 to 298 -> -0.1 kPa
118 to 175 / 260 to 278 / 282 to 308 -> -1.3 kPa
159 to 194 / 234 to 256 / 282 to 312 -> -0.6 kPa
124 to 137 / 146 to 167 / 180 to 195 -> 0.6 kPa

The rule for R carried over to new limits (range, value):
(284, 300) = 2.32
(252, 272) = 2.3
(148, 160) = 1.62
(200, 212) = 2.26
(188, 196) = 2.26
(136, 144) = 1.59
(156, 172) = 2.02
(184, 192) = 2.25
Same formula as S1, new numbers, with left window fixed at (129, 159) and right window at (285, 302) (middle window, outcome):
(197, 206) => -0.24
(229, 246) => -0.14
